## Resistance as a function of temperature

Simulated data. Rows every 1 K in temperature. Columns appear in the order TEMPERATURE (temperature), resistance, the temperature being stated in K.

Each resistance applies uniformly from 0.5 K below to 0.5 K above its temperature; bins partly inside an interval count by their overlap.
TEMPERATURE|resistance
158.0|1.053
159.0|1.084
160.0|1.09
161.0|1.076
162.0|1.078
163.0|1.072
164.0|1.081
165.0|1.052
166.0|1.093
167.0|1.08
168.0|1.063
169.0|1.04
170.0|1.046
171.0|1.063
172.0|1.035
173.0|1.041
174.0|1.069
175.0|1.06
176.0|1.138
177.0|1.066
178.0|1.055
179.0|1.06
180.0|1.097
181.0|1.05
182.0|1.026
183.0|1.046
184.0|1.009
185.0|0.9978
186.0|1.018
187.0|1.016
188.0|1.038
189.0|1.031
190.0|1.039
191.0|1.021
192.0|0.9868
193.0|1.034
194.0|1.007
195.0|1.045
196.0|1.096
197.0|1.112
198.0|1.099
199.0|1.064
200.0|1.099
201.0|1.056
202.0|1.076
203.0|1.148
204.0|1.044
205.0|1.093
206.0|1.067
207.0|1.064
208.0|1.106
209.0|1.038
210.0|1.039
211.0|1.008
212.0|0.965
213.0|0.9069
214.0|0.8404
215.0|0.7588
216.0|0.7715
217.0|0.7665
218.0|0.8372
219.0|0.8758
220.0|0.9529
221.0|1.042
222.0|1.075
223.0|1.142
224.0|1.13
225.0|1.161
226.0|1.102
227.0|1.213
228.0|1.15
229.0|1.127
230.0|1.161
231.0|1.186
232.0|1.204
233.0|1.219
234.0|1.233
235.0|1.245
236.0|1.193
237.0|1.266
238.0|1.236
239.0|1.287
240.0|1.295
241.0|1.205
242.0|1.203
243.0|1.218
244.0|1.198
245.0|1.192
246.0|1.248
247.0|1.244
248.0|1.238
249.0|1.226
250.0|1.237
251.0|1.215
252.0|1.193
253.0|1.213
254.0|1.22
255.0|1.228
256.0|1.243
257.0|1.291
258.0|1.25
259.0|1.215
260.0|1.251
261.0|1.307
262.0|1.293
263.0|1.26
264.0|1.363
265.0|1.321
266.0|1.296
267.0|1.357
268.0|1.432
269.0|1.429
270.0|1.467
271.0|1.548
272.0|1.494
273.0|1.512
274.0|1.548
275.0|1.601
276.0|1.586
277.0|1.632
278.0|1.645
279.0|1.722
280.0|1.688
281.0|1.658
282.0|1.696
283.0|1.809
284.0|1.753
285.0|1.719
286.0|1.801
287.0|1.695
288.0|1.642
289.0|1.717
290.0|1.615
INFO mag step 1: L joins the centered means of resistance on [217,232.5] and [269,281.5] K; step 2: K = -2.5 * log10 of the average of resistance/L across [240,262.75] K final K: 0.09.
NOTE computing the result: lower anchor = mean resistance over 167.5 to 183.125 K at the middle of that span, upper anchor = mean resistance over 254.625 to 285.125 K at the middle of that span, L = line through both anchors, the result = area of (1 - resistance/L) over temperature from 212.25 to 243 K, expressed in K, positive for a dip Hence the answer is 4.69 K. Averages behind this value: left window 1.06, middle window 1.09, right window 1.47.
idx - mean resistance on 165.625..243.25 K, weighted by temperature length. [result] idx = 1.07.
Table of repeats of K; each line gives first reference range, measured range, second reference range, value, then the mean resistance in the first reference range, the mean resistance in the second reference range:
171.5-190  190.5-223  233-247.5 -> 0.123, 1.05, 1.23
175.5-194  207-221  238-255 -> 0.217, 1.04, 1.23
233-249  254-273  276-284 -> 0.123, 1.23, 1.69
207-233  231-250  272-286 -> 0.012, 1.03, 1.66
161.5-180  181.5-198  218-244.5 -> 0.063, 1.07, 1.16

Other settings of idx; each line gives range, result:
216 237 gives 1.1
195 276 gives 1.18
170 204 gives 1.05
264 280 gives 1.51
